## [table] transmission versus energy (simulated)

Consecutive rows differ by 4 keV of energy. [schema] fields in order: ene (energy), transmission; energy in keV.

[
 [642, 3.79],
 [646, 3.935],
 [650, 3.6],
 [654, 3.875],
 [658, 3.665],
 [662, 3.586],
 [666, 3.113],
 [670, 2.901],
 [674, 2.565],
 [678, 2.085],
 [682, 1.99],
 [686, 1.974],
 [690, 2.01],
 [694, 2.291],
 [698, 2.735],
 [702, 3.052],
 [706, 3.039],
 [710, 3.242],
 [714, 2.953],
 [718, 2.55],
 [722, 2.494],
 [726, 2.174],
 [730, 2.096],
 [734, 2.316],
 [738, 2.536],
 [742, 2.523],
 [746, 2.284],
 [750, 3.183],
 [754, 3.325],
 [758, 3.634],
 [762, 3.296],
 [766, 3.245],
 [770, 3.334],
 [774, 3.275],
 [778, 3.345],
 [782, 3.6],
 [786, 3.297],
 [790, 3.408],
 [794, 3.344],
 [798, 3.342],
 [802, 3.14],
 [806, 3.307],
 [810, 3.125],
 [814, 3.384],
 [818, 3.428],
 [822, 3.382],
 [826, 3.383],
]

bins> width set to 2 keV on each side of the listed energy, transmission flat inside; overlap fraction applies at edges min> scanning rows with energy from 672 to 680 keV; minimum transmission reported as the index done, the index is 2.085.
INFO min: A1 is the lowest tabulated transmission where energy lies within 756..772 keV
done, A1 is 3.245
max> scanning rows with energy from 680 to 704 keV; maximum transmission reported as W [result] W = 3.052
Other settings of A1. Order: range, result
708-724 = 2.494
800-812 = 3.125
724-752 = 2.096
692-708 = 2.291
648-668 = 3.113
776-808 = 3.14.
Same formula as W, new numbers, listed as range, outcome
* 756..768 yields 3.634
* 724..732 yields 2.174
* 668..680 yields 2.901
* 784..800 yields 3.408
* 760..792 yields 3.6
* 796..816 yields 3.384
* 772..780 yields 3.345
